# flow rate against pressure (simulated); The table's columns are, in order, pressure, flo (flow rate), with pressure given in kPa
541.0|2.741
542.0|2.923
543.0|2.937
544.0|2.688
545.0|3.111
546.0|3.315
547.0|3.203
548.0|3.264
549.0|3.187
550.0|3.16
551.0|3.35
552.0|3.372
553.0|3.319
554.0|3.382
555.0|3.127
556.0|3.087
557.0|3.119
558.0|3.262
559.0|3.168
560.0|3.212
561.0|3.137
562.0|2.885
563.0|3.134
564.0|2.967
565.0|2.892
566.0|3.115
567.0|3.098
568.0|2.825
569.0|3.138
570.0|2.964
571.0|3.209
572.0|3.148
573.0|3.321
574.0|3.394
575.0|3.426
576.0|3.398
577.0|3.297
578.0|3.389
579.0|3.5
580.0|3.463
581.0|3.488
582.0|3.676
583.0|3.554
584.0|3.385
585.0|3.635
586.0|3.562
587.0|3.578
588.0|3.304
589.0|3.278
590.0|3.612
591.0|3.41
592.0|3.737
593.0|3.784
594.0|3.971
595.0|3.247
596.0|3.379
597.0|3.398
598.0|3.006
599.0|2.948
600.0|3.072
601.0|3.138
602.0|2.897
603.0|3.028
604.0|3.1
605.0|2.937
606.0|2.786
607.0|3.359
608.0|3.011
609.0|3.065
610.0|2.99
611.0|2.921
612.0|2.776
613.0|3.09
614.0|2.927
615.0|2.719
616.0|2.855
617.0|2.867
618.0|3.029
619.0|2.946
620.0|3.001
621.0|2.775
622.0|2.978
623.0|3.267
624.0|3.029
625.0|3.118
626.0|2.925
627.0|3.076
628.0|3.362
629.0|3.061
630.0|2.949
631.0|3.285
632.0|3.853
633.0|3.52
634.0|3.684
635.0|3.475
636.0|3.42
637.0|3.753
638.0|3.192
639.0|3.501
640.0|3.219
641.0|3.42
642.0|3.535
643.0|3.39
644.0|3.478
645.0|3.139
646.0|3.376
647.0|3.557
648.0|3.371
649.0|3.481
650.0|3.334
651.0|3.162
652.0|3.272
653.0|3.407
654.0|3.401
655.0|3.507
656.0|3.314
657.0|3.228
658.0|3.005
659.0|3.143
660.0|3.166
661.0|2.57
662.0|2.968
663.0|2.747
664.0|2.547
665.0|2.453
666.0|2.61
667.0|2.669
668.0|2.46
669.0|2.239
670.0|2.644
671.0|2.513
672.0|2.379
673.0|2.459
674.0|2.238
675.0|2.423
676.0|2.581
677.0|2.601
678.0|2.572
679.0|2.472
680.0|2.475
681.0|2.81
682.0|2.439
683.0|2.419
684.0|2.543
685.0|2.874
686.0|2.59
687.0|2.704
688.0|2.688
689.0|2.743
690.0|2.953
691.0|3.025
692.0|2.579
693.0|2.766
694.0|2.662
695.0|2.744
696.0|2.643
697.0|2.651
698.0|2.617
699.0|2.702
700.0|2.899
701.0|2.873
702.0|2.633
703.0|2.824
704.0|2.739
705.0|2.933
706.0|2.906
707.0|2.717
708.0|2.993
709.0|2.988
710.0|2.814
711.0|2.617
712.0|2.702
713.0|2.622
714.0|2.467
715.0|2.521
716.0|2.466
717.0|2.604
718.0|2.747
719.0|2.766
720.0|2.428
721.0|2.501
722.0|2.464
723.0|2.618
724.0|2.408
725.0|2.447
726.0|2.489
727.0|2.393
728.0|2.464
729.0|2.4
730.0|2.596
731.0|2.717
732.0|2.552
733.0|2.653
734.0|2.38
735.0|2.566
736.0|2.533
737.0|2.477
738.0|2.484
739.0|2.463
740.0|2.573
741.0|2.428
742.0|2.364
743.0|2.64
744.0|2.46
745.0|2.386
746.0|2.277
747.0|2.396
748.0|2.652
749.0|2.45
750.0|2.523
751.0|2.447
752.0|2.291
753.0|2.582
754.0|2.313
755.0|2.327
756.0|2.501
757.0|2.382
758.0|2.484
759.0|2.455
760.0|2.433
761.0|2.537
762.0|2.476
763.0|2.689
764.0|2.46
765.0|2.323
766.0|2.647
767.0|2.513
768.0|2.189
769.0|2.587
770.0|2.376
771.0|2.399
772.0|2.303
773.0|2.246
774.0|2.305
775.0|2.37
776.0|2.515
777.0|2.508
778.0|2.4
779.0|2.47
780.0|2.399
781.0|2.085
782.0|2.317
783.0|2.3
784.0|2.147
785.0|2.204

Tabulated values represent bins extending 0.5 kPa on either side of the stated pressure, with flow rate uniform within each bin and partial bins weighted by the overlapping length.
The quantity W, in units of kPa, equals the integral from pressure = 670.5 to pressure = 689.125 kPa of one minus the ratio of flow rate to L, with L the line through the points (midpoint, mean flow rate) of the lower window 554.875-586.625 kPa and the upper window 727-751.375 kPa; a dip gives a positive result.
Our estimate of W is 1.4 kPa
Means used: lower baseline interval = 3.25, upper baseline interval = 2.49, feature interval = 2.55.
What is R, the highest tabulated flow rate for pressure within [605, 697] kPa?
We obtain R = 3.853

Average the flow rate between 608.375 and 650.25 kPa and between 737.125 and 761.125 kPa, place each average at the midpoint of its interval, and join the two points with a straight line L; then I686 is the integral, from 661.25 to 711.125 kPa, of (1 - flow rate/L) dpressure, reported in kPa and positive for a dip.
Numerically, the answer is 3.13 kPa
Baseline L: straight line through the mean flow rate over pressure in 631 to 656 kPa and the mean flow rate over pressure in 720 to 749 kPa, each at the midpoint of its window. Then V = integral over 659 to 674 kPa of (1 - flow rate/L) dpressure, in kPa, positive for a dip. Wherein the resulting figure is 2.8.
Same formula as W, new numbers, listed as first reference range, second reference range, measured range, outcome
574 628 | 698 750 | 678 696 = 0.7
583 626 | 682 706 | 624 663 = -4.2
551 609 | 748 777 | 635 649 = -2.0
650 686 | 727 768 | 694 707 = -0.6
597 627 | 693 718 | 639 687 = -0.9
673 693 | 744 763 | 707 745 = -0.7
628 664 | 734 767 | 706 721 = 0.5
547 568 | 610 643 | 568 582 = -0.7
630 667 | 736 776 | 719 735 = 0.9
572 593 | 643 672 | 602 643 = 1.0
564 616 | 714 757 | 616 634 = -0.4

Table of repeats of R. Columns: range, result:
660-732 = 3.166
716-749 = 2.766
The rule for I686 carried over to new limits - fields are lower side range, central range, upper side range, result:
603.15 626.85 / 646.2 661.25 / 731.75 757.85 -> -2.4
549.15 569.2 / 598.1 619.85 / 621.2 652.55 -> 1.9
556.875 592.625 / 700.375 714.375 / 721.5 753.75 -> -0.7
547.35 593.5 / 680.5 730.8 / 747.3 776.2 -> 0.5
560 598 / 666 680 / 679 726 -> 1.7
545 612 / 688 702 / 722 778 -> -0.2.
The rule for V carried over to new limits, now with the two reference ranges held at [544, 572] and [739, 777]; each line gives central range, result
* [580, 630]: -3.5 kPa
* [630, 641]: -2.3 kPa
